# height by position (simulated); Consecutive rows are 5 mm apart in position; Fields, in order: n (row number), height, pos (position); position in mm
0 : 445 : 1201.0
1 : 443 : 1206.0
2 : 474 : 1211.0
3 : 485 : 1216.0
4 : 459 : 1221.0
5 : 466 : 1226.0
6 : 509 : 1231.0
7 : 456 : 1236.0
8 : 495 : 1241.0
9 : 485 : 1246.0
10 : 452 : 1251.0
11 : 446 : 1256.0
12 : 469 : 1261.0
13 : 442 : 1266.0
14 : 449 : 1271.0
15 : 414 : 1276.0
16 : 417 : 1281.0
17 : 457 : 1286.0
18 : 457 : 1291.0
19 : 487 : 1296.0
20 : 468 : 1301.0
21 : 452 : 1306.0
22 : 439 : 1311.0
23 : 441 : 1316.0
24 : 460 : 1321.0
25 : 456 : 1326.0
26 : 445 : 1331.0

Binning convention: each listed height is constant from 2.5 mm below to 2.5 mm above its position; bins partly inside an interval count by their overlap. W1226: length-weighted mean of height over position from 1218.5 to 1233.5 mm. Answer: 478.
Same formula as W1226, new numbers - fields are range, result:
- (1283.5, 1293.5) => 457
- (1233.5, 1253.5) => 472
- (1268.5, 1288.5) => 434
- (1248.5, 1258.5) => 449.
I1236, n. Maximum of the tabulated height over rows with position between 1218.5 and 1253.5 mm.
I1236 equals 509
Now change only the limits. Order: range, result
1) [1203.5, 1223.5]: 485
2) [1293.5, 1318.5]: 487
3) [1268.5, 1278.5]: 449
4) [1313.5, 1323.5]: 460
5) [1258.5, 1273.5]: 469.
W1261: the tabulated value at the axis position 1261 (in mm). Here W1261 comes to 469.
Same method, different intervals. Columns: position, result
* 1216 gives 485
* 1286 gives 457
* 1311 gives 439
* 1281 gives 417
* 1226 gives 466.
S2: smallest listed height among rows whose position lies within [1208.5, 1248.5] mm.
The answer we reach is 456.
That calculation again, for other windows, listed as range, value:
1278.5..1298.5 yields 417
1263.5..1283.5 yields 414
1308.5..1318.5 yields 439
